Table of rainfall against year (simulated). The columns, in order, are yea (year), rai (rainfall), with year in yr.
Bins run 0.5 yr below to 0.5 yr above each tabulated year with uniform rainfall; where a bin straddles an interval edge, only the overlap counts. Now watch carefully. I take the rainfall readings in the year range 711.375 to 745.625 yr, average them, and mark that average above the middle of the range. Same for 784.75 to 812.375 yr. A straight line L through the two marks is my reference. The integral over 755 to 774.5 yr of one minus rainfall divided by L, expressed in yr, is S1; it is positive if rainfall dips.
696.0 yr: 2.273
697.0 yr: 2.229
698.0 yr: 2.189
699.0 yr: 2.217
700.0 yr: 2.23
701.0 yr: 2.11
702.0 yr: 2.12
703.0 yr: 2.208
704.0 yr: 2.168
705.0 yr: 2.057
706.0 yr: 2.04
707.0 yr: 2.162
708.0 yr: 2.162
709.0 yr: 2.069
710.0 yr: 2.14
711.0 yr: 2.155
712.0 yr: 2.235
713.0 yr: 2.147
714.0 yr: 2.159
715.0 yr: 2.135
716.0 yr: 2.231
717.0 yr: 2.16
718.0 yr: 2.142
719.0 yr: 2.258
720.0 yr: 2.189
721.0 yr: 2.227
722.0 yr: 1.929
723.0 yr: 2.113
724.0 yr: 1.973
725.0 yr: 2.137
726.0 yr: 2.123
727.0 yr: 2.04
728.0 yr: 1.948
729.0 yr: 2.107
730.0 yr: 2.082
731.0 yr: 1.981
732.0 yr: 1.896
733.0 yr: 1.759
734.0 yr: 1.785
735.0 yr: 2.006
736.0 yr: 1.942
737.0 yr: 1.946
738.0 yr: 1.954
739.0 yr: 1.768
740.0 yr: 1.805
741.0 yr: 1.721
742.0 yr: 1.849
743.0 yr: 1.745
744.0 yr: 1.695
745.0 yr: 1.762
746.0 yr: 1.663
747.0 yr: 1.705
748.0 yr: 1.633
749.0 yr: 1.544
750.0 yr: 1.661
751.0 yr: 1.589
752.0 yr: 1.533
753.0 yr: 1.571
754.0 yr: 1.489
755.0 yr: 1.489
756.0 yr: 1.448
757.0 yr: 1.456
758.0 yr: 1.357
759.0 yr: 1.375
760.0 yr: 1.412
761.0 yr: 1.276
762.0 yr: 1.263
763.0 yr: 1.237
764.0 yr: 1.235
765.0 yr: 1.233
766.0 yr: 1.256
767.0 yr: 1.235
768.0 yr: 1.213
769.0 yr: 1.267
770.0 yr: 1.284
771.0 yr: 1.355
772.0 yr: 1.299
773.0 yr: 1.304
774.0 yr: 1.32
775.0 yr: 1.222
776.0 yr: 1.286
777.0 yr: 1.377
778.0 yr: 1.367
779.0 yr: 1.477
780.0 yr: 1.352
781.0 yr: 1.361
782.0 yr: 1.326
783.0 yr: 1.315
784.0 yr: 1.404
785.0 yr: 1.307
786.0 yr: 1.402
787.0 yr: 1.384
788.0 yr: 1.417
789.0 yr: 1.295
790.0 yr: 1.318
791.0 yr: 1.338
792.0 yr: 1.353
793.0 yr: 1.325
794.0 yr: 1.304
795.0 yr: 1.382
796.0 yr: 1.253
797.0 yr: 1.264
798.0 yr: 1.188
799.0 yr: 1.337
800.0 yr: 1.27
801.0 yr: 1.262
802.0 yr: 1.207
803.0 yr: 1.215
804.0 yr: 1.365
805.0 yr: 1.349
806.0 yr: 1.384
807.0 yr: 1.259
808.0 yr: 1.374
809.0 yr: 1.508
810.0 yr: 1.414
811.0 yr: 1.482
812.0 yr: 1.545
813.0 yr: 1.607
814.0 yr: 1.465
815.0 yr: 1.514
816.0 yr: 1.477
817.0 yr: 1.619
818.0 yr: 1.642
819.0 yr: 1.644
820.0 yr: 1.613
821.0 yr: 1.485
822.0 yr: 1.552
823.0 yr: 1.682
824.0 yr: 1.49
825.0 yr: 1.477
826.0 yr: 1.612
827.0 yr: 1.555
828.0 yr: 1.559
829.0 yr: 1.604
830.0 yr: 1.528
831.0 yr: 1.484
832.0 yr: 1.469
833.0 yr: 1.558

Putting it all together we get 4.1 yr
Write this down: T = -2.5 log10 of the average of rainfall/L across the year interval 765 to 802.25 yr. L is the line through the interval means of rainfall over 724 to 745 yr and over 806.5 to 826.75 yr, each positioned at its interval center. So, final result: 0.27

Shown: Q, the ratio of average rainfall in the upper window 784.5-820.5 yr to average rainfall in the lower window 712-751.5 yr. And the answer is 0.7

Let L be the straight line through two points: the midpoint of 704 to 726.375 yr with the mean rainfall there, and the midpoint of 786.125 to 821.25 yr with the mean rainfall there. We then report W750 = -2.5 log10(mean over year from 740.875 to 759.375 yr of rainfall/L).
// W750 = 0.16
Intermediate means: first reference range 2.13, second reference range 1.4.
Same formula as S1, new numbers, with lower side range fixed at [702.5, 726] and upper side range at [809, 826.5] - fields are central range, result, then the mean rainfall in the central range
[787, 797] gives 2.1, 1.33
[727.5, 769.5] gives 7.2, 1.62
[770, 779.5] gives 2.4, 1.33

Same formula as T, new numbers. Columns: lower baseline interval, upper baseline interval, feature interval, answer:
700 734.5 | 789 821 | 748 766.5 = 0.25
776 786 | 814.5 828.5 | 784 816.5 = 0.08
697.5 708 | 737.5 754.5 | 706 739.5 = -0.07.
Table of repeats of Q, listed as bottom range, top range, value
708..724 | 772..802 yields 0.62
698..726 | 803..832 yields 0.70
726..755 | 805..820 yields 0.83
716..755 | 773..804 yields 0.70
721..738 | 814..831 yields 0.78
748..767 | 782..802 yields 0.93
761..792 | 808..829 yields 1.17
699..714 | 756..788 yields 0.62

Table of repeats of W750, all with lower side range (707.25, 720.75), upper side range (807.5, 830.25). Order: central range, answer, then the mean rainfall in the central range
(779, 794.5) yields 0.27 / 1.35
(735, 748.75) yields 0.12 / 1.79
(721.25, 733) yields 0.04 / 2.02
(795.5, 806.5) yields 0.27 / 1.28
